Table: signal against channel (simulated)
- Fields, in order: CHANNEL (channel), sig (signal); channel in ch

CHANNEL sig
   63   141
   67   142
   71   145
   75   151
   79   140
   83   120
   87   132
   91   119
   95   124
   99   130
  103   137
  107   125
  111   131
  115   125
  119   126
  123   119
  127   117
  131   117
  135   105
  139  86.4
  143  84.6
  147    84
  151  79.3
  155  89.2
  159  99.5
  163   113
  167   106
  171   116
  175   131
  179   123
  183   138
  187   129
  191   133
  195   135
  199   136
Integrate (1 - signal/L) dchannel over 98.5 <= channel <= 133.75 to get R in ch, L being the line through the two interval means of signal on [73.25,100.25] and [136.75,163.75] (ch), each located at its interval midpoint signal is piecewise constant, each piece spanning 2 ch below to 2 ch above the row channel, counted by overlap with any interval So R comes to -4.0 ch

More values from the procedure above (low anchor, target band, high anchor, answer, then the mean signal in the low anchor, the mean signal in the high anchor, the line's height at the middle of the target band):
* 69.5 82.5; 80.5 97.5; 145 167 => 1.3 ch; 142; 94.2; 135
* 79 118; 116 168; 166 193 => 10.0 ch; 128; 126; 127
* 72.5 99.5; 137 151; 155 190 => 4.4 ch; 131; 118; 122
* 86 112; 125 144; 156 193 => 3.3 ch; 128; 120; 124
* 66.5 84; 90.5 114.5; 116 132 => 0.2 ch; 141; 120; 129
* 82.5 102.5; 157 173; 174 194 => 2.6 ch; 126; 131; 130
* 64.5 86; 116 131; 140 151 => -2.9 ch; 139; 83.6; 101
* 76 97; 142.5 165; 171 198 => 6.5 ch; 128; 131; 130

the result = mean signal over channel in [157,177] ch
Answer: 113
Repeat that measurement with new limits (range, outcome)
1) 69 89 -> 138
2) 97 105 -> 134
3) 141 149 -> 84.3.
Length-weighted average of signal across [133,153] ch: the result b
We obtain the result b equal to 87.9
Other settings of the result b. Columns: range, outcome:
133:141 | 95.7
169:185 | 127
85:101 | 126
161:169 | 110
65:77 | 146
